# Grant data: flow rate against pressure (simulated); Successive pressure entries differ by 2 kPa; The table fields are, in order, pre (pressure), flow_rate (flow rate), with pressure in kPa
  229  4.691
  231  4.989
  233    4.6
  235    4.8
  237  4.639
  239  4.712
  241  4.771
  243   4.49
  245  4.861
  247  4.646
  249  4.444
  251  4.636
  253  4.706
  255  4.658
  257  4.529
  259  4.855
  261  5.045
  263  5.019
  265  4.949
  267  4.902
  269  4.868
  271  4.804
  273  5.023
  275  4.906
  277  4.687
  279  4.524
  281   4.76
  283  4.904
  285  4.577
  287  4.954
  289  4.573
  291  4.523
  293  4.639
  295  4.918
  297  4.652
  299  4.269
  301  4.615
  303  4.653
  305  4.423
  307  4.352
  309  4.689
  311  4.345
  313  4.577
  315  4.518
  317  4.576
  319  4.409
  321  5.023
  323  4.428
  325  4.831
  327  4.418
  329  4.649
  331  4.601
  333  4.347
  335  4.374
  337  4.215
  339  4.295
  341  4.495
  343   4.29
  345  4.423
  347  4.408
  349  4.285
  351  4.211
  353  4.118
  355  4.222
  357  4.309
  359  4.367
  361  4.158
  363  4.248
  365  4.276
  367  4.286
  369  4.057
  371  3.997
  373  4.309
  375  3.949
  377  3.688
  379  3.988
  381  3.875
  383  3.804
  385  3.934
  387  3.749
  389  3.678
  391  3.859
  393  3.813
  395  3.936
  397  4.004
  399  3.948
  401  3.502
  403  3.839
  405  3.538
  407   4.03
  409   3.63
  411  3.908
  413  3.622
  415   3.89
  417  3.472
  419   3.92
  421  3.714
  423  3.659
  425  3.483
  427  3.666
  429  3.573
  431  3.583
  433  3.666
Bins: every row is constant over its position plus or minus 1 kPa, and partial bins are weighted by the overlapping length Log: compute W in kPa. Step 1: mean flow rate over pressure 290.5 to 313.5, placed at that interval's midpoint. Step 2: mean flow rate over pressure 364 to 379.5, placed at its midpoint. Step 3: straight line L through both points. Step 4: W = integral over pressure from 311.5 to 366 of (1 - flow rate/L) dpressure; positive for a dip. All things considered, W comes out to -1.4 kPa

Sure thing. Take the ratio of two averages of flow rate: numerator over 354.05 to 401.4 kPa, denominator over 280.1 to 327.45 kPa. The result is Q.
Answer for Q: 0.87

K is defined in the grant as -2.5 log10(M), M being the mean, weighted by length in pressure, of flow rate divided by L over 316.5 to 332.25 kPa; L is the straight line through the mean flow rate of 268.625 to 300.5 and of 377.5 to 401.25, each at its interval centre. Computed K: -0.05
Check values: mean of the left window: 4.72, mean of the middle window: 4.61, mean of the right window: 3.85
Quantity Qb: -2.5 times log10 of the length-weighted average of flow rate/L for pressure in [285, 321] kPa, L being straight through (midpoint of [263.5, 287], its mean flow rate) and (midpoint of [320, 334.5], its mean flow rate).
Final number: 0.03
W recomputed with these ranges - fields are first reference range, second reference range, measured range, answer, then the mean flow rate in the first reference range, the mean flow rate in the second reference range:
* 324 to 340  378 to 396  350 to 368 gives -0.4 kPa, 4.47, 3.85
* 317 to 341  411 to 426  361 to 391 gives 0.7 kPa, 4.51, 3.7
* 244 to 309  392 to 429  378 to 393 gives 0.3 kPa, 4.71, 3.75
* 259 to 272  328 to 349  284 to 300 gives 0.3 kPa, 4.93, 4.4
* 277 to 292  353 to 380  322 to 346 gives -0.5 kPa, 4.69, 4.14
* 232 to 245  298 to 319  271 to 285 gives -0.6 kPa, 4.68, 4.5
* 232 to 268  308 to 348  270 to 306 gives -0.5 kPa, 4.74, 4.5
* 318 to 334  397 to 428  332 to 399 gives 1.3 kPa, 4.59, 3.73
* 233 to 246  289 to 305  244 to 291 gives -1.2 kPa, 4.7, 4.6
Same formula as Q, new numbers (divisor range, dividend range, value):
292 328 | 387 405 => 0.83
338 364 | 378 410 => 0.89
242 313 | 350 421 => 0.84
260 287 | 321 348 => 0.92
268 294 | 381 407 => 0.80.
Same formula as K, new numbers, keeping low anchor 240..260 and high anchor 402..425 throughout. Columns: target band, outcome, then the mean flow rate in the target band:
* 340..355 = -0.05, 4.31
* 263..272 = -0.08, 4.9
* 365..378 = -0.02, 4.07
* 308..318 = -0.06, 4.54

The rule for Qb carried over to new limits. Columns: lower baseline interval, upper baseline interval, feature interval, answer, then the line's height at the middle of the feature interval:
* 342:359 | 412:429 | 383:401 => 0.02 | 3.92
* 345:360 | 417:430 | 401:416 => 0.01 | 3.79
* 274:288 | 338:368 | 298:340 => 0.00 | 4.51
